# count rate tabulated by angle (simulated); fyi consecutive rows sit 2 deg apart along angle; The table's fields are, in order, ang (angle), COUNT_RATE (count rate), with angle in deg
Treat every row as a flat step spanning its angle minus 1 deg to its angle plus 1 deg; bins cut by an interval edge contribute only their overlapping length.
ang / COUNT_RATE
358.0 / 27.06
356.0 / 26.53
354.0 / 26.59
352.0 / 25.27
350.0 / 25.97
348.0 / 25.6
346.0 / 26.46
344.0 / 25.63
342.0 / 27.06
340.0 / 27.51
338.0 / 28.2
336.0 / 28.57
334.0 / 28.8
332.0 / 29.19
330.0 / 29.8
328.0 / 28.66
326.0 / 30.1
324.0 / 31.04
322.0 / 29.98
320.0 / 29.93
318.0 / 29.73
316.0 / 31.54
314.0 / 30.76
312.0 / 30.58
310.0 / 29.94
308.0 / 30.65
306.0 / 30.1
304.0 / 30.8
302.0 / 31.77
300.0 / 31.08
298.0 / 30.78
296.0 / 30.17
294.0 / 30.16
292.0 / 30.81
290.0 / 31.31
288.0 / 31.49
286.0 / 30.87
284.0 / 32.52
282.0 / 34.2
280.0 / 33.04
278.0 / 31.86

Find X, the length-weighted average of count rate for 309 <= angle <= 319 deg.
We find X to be 30.5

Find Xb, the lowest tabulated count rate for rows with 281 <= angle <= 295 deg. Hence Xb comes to 30.16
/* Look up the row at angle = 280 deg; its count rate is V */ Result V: 33.04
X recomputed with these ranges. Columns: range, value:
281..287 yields 32.5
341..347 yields 26.4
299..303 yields 31.4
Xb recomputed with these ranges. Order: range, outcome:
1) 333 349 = 25.6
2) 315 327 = 29.73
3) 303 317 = 29.94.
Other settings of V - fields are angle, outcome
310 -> 29.94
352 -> 25.27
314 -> 30.76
